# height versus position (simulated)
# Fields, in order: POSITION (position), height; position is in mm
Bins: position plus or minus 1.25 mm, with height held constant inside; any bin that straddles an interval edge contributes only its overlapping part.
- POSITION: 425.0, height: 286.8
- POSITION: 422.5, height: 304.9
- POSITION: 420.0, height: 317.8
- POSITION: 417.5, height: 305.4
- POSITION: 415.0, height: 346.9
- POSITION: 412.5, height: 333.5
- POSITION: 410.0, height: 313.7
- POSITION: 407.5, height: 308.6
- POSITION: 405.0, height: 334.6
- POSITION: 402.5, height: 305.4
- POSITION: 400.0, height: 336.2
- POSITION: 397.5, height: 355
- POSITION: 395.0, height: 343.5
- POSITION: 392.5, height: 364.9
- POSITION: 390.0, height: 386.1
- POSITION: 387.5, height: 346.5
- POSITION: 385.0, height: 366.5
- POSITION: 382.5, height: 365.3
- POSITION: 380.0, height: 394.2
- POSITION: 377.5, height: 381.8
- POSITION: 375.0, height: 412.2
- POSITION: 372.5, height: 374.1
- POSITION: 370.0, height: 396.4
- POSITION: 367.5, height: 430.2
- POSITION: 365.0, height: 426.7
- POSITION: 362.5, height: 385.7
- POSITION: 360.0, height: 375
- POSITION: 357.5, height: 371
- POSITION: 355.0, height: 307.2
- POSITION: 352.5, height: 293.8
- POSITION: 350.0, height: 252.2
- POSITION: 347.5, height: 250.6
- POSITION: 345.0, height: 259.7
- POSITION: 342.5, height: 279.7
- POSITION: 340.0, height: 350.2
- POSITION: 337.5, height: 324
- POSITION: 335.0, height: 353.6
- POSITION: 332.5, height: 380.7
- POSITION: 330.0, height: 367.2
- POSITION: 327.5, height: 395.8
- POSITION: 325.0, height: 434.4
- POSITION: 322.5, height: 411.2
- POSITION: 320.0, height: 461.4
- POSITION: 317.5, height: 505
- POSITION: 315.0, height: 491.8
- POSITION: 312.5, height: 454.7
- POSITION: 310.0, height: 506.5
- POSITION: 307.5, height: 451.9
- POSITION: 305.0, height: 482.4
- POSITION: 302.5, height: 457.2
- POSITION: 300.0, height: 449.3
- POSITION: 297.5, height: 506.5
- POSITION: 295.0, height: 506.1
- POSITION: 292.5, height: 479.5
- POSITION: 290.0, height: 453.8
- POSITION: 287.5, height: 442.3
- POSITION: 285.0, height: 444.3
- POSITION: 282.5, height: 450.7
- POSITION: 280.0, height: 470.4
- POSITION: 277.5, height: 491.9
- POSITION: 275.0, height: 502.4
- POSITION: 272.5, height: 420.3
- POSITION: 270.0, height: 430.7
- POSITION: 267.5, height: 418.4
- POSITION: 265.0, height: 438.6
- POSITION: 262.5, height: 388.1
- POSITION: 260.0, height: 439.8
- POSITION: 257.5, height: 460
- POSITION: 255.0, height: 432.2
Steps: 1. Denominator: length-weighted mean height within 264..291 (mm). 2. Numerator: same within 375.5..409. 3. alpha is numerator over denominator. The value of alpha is 0.8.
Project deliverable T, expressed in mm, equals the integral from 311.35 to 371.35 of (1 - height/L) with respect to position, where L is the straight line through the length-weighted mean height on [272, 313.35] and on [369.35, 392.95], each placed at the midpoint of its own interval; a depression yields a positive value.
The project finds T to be 6.74 mm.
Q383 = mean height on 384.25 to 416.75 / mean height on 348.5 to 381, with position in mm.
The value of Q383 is 0.93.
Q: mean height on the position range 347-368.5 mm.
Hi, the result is 346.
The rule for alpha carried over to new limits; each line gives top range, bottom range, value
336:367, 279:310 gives 0.70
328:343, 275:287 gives 0.75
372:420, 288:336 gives 0.78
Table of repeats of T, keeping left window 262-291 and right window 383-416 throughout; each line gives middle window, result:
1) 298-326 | -3.3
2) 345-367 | 2.7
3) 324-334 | 0.3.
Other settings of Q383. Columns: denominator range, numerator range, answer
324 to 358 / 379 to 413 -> 1.06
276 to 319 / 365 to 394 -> 0.81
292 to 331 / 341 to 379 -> 0.75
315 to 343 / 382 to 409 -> 0.88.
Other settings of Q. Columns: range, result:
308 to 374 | 379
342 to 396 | 354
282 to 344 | 433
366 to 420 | 357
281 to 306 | 467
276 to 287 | 464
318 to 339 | 395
